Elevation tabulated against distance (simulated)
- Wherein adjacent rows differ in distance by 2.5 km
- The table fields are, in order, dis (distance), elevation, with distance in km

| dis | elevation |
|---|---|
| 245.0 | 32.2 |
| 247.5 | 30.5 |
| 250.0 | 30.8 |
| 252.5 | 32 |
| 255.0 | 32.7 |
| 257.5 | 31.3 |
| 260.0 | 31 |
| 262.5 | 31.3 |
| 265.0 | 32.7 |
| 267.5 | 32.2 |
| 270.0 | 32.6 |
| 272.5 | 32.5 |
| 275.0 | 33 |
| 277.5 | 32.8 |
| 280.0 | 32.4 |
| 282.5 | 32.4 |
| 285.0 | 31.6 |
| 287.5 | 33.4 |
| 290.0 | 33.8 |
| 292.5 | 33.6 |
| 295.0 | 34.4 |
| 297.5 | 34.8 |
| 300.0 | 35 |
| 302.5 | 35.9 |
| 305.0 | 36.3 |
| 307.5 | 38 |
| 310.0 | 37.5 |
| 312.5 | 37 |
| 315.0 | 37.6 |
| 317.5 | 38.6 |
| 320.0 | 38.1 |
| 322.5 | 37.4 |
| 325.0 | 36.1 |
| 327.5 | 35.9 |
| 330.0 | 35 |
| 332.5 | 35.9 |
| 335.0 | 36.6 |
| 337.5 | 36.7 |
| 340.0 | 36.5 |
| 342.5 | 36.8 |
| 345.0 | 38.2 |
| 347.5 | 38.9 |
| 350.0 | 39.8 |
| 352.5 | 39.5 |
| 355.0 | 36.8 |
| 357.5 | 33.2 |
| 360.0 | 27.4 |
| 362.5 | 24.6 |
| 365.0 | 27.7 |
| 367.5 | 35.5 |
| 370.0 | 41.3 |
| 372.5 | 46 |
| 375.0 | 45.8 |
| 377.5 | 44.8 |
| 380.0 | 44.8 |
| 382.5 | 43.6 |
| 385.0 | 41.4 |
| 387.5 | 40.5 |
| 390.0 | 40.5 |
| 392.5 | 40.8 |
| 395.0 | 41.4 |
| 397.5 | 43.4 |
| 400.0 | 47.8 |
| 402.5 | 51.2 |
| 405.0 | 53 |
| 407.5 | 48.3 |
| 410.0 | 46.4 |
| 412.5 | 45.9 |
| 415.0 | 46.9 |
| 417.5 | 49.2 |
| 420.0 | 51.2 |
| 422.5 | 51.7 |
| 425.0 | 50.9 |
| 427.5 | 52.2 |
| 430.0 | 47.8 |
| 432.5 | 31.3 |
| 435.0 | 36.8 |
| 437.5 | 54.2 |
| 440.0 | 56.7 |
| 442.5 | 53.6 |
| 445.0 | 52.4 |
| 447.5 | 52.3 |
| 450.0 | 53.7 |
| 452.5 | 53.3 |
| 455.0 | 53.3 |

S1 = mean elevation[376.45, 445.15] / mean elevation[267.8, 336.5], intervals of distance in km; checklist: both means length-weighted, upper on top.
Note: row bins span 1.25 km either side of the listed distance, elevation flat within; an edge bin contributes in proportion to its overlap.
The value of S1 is 1.3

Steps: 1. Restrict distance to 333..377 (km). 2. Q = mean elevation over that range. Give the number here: 36.7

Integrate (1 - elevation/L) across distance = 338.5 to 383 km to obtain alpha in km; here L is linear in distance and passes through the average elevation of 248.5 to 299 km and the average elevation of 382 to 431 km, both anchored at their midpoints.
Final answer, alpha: 4.4 km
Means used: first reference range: 32.6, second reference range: 46.7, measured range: 37.7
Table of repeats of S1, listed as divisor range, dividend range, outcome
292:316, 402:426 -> 1.37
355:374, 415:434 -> 1.40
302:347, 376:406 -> 1.20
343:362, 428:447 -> 1.34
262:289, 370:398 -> 1.32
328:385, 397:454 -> 1.31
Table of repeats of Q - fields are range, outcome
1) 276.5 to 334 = 35.4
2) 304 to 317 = 37.4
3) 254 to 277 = 32.2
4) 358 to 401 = 39.7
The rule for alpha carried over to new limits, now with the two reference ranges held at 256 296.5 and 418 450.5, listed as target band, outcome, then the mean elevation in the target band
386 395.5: 0.86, 40.8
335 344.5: 0.63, 36.8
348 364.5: 3.02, 33.5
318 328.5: 0.16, 37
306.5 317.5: -0.37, 37.6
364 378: 0.86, 40.2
